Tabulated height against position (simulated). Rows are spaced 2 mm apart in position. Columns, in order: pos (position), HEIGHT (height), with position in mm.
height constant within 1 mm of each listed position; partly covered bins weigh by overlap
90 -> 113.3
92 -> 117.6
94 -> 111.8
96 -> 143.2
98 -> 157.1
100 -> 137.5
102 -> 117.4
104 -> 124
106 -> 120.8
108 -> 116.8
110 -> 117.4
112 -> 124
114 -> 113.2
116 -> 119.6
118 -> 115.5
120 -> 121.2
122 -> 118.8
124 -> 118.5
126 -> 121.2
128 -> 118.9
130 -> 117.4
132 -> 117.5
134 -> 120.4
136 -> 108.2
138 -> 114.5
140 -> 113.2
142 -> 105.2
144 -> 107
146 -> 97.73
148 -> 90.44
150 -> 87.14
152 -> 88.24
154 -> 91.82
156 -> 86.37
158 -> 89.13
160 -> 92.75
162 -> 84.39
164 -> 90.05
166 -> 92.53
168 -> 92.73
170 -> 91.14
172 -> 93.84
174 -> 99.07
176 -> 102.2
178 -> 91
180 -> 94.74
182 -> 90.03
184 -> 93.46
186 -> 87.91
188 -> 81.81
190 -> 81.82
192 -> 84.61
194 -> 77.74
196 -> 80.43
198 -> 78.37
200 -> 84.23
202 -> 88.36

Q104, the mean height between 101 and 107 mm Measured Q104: 121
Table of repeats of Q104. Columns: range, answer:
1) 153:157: 89.1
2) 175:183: 94.5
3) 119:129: 120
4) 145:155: 91.1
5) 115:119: 118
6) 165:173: 92.6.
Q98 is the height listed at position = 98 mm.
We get 157.1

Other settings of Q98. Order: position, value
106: 120.8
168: 92.73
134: 120.4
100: 137.5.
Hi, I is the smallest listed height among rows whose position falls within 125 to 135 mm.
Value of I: 117.4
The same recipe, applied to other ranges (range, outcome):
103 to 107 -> 120.8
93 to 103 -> 111.8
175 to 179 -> 91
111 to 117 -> 113.2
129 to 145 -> 105.2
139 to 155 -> 87.14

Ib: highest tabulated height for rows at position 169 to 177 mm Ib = 102.2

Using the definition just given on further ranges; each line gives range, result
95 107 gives 157.1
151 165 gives 92.75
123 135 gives 121.2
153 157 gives 91.82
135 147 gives 114.5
